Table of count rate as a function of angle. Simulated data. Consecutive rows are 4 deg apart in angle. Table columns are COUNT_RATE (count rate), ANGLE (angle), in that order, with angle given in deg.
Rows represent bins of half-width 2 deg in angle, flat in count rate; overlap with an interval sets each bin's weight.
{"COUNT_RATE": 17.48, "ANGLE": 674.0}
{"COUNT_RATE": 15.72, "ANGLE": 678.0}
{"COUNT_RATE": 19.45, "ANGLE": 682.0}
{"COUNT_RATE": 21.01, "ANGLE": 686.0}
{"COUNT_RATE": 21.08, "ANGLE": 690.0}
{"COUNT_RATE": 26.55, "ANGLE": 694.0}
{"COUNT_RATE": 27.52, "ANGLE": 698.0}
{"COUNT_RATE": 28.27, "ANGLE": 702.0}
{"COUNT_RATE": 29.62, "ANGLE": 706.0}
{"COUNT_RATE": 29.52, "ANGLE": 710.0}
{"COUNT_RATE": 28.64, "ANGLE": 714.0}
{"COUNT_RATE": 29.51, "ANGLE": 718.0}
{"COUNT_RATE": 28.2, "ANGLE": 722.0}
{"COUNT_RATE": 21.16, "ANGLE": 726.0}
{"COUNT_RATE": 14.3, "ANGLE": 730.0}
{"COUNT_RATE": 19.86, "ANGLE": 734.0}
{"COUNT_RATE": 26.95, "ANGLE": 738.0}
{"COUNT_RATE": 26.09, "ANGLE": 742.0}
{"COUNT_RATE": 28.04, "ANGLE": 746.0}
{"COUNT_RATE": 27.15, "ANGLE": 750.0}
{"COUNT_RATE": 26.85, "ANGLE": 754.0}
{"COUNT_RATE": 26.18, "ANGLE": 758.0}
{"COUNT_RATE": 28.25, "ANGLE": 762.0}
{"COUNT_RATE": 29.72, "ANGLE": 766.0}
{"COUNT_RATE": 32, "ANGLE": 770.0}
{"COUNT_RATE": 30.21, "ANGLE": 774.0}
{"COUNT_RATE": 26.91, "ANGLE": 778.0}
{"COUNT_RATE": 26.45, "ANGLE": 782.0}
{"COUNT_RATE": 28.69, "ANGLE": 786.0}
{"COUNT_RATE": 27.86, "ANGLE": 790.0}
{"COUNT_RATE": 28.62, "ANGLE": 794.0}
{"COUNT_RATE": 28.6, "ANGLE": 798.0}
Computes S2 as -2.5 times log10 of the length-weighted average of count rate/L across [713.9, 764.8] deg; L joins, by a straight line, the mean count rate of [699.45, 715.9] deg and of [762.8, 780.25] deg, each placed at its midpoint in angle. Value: 0.15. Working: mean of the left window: 29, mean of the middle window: 25.4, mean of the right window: 29.6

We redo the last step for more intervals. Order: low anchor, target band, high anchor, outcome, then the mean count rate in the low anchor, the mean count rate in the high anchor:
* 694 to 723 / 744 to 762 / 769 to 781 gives 0.07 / 28.6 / 29.2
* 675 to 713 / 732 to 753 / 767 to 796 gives 0.04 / 24.2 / 28.7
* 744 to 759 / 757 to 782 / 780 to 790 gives -0.05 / 27.1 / 27.6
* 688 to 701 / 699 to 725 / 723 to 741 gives -0.22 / 25.3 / 21.3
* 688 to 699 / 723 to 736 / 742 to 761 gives 0.34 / 24.8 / 27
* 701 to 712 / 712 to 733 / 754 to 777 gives 0.20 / 29.2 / 29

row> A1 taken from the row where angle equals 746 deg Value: 28.04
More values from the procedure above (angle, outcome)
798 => 28.6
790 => 27.86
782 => 26.45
